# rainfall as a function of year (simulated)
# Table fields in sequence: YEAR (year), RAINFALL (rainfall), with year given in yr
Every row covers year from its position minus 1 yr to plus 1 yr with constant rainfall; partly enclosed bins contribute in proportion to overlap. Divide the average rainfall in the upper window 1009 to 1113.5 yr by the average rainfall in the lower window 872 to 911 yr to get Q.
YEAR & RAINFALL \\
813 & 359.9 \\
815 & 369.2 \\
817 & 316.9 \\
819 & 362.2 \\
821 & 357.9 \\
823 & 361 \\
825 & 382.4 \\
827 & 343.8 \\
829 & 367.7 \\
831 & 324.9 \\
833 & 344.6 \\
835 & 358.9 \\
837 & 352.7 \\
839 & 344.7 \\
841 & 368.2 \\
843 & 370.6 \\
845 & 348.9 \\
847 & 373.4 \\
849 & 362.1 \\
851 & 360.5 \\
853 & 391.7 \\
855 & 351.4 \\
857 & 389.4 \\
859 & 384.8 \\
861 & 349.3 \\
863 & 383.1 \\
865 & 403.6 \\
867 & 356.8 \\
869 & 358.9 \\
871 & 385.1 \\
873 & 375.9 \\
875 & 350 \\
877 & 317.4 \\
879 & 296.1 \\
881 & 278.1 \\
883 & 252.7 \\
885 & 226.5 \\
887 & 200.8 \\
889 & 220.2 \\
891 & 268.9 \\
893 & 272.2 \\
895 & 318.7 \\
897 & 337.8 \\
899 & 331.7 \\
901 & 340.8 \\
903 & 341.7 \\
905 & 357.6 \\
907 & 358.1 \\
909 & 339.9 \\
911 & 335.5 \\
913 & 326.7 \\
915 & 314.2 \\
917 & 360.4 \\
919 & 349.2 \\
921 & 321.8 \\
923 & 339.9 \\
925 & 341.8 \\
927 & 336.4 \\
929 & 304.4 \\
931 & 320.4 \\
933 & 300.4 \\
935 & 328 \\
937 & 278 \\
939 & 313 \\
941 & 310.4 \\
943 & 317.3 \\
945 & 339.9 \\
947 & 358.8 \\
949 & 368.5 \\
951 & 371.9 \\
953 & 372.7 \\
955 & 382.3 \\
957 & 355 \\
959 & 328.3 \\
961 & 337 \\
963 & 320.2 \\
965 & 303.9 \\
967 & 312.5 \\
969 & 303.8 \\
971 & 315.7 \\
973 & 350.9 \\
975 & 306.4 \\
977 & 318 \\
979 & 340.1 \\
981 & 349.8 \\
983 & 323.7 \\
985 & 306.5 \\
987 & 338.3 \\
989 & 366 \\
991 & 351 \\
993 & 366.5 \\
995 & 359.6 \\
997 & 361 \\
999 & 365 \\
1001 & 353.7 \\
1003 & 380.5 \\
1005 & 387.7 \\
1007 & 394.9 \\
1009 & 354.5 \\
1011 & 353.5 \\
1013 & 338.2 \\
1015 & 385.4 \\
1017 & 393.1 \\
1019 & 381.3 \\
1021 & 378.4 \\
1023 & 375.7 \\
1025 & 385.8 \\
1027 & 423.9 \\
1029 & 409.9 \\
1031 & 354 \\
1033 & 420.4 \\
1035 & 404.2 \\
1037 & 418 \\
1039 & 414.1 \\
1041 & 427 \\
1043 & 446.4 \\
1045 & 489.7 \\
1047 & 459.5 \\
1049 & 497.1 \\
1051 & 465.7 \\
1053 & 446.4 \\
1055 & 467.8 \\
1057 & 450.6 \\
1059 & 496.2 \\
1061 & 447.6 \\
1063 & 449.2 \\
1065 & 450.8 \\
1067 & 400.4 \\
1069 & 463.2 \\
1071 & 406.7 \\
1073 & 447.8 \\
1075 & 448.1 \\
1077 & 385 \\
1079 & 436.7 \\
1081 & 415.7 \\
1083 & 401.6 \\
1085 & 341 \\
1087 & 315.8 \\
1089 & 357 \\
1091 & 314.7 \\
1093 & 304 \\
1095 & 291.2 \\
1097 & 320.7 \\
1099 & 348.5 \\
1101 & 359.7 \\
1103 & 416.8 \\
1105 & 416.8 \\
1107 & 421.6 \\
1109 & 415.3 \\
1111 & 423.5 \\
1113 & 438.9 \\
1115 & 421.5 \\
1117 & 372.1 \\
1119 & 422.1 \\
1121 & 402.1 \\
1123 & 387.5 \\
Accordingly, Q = 1.33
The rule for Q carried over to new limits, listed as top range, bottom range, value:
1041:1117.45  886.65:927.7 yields 1.28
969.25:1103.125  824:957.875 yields 1.15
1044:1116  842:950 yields 1.24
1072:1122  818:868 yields 1.06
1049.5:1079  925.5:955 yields 1.34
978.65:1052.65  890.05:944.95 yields 1.19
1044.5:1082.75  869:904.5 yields 1.47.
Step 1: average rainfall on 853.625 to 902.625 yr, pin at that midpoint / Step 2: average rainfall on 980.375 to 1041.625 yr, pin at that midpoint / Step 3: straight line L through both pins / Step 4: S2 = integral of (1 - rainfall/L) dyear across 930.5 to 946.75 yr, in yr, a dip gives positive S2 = 1.5 yr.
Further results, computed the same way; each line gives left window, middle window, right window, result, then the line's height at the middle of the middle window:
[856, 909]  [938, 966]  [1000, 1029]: 0.96 yr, 354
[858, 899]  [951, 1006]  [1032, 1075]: 6.68 yr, 391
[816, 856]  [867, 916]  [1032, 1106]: 7.49 yr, 370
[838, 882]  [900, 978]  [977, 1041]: 7.05 yr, 366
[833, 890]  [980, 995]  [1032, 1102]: 1.55 yr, 384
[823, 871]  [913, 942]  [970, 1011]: 2.71 yr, 356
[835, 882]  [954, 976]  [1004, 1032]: 2.60 yr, 373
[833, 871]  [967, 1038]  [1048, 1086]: 9.26 yr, 417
